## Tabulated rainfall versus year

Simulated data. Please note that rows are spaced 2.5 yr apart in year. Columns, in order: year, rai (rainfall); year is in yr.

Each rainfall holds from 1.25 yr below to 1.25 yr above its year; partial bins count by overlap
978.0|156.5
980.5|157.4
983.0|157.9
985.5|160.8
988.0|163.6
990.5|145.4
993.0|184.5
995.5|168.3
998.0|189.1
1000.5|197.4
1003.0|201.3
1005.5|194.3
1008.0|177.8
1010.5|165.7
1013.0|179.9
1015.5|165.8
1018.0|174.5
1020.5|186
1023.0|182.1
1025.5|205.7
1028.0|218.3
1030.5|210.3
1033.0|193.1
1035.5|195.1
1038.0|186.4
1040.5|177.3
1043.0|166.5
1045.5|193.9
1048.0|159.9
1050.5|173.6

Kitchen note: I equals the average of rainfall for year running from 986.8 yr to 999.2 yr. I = 170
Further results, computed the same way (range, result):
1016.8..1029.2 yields 193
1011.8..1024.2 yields 178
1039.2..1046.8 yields 179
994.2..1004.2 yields 189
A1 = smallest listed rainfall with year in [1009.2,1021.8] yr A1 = 165.7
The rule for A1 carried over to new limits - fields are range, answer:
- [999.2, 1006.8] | 194.3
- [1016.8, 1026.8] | 174.5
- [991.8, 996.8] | 168.3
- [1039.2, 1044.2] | 166.5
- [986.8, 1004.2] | 145.4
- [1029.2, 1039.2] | 186.4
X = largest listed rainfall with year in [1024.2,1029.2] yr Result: 218.3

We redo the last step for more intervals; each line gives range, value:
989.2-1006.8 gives 201.3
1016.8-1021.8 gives 186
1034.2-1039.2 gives 195.1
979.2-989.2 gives 163.6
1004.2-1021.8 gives 194.3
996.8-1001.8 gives 197.4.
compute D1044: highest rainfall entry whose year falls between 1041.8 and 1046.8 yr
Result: 193.9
